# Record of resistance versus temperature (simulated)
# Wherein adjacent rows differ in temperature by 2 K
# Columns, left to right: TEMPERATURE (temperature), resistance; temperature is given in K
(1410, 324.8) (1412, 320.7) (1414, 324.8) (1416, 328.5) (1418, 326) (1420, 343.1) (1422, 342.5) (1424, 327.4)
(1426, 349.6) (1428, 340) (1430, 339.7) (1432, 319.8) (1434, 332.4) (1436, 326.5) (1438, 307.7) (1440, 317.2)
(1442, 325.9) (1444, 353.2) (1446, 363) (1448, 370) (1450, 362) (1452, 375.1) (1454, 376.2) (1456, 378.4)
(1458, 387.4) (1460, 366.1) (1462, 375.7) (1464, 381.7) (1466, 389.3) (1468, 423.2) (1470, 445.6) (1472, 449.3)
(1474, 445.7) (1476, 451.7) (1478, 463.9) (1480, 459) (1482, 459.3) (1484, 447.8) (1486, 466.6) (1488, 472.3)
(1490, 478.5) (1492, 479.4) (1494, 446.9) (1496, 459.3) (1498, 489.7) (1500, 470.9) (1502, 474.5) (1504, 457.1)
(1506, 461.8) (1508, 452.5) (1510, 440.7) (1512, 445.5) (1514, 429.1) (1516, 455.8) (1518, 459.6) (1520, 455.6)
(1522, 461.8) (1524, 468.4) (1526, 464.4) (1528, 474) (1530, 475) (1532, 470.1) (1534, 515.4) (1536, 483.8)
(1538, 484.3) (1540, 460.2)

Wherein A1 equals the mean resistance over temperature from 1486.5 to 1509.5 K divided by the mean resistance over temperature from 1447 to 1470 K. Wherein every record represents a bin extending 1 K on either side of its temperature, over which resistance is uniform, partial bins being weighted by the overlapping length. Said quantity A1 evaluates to 1.22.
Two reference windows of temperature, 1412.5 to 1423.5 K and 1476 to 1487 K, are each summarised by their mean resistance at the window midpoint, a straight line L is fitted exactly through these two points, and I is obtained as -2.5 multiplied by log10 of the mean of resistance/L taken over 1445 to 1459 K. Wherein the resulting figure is 0.075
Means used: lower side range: 332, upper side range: 459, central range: 373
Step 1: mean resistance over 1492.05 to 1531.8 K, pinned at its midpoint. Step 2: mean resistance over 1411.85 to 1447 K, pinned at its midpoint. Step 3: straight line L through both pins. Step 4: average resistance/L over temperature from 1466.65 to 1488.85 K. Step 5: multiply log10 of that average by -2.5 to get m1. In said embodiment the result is -0.112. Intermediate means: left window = 333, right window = 461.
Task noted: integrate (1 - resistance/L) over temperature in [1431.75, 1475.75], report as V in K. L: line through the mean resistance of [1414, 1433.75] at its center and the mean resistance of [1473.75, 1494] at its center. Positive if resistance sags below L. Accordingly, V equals 2.8 K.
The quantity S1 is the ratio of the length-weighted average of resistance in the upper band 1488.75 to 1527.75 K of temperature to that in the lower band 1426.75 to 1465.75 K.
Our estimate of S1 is 1.30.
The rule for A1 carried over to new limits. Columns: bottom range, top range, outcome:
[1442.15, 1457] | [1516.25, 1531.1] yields 1.27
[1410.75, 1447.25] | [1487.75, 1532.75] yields 1.39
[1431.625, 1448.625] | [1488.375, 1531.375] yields 1.38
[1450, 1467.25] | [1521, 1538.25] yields 1.26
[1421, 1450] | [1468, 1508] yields 1.36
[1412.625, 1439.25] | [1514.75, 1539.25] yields 1.42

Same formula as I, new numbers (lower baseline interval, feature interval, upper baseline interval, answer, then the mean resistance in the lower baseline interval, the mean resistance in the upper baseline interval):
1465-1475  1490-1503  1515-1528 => -0.057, 431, 462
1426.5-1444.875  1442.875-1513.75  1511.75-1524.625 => -0.092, 330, 454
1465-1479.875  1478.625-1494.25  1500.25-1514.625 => -0.047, 440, 453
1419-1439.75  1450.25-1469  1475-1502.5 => 0.048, 332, 466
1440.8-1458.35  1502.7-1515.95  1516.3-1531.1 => -0.009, 364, 465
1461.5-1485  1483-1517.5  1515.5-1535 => -0.019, 434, 470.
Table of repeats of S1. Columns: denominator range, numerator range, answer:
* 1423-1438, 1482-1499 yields 1.41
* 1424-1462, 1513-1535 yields 1.33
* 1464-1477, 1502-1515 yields 1.05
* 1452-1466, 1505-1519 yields 1.19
